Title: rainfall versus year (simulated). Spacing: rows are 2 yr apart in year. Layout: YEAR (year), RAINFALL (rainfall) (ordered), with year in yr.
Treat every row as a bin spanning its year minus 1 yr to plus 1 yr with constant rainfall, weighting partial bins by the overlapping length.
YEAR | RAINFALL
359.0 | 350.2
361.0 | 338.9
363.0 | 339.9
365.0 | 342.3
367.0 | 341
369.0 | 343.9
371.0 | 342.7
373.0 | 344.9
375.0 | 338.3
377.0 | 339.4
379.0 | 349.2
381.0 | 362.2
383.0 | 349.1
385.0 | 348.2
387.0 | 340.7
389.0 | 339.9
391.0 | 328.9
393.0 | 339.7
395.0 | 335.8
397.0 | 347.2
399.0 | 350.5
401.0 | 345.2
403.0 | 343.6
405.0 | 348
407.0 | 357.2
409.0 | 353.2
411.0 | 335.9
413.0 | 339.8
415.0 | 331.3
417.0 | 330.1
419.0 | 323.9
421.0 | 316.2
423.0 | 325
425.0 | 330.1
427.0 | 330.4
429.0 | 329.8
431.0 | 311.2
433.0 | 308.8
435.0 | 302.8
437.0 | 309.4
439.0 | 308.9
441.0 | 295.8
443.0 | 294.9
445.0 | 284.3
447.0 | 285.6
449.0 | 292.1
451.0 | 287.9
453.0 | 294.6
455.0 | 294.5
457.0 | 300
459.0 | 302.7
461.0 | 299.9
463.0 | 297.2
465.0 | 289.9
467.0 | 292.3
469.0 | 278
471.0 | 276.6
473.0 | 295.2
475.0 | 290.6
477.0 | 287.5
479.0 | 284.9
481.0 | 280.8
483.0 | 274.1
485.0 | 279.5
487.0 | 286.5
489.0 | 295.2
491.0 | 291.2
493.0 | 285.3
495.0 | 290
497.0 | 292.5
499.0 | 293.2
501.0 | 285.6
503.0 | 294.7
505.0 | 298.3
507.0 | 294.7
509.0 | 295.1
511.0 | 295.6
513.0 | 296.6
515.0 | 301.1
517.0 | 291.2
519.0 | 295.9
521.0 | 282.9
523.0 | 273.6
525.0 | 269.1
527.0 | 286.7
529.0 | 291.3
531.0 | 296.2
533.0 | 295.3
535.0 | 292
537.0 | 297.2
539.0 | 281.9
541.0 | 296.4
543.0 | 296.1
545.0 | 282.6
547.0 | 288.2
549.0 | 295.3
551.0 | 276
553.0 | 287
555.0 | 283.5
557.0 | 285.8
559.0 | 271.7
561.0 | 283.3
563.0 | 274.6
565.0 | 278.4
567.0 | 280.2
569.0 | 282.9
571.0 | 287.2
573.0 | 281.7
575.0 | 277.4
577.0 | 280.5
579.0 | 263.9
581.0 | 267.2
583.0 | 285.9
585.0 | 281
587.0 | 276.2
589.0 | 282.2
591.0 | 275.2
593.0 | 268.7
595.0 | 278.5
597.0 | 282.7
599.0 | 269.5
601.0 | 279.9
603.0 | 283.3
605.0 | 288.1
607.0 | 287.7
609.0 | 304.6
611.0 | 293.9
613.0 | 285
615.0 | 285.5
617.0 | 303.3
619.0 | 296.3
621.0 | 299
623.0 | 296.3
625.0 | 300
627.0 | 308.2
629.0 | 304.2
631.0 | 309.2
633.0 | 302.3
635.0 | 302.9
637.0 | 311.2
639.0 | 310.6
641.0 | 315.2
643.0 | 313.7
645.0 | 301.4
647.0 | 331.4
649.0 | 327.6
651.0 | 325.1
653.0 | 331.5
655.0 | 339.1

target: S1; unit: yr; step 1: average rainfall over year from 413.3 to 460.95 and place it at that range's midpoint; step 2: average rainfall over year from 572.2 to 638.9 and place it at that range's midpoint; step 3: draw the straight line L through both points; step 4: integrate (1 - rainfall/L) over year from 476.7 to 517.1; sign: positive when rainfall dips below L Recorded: 1.5 yr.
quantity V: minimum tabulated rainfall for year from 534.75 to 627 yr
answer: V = 263.9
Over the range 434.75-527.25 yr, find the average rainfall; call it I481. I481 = 291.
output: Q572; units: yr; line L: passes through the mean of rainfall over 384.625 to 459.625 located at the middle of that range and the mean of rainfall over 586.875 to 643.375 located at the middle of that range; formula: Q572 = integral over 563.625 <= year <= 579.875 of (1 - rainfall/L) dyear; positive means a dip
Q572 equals 1.1 yr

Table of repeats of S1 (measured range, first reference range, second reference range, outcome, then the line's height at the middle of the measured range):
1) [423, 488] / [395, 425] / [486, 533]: 4.15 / 317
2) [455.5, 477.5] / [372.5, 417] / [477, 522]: 1.08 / 307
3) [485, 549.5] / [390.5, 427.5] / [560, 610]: 2.45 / 302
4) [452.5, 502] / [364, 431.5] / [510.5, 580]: 3.34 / 310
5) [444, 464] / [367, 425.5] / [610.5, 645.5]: 2.25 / 331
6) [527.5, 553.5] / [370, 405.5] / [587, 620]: 1.02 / 302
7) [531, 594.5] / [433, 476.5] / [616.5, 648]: 4.02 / 302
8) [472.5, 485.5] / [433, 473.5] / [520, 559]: 0.34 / 292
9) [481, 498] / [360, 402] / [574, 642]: 1.67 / 318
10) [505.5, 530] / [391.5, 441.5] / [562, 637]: 1.33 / 306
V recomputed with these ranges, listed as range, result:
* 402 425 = 316.2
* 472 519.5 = 274.1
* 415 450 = 284.3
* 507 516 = 294.7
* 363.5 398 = 328.9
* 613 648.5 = 285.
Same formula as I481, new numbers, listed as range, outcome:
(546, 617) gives 282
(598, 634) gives 294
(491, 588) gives 286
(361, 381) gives 343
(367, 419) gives 343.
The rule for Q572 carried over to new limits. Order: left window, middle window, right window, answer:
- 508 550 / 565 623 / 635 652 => 4.2 yr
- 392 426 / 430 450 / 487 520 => 1.5 yr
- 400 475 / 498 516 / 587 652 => 0.7 yr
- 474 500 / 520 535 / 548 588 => -0.1 yr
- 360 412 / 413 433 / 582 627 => 0.5 yr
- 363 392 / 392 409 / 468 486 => -0.9 yr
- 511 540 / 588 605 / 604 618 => 0.8 yr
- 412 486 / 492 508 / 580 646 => 0.4 yr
